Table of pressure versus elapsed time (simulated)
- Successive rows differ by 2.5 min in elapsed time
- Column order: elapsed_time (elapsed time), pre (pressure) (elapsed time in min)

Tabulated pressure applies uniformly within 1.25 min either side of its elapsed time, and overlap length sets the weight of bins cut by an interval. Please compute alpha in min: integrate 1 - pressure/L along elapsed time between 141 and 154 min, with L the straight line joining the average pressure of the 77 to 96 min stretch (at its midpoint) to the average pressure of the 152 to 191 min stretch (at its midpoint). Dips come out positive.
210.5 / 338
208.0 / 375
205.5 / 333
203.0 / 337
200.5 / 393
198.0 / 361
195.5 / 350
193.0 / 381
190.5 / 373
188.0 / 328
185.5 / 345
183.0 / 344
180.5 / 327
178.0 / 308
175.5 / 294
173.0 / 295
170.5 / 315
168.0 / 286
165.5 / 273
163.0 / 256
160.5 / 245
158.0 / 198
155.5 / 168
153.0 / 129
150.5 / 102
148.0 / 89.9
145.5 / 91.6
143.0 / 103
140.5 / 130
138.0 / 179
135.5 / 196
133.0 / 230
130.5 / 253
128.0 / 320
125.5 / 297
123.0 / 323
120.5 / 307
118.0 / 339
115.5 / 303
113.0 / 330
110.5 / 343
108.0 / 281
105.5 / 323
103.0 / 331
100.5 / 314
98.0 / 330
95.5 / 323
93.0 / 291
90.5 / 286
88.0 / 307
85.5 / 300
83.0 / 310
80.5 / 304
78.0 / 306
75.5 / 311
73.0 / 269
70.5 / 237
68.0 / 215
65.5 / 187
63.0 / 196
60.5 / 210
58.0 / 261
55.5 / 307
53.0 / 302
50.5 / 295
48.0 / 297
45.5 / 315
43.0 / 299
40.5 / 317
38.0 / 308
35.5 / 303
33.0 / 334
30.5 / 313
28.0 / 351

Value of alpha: 8.3 min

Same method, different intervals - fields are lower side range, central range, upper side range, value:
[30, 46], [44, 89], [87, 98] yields 5.06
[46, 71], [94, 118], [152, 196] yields -4.69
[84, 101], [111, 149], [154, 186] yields 7.57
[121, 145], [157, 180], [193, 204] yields 1.79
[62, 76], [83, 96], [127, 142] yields -4.25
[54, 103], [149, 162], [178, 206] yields 6.32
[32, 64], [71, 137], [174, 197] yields 1.85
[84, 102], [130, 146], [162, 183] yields 7.07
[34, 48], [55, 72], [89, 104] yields 4.50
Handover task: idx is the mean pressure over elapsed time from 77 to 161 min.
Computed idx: 255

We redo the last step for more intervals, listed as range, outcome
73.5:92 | 302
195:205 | 359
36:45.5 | 309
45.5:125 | 292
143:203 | 270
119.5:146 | 224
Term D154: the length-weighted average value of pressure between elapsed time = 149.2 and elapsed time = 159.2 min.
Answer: 149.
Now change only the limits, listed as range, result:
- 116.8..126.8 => 316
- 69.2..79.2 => 280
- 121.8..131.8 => 298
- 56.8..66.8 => 213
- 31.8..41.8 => 315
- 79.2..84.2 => 307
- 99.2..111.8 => 318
